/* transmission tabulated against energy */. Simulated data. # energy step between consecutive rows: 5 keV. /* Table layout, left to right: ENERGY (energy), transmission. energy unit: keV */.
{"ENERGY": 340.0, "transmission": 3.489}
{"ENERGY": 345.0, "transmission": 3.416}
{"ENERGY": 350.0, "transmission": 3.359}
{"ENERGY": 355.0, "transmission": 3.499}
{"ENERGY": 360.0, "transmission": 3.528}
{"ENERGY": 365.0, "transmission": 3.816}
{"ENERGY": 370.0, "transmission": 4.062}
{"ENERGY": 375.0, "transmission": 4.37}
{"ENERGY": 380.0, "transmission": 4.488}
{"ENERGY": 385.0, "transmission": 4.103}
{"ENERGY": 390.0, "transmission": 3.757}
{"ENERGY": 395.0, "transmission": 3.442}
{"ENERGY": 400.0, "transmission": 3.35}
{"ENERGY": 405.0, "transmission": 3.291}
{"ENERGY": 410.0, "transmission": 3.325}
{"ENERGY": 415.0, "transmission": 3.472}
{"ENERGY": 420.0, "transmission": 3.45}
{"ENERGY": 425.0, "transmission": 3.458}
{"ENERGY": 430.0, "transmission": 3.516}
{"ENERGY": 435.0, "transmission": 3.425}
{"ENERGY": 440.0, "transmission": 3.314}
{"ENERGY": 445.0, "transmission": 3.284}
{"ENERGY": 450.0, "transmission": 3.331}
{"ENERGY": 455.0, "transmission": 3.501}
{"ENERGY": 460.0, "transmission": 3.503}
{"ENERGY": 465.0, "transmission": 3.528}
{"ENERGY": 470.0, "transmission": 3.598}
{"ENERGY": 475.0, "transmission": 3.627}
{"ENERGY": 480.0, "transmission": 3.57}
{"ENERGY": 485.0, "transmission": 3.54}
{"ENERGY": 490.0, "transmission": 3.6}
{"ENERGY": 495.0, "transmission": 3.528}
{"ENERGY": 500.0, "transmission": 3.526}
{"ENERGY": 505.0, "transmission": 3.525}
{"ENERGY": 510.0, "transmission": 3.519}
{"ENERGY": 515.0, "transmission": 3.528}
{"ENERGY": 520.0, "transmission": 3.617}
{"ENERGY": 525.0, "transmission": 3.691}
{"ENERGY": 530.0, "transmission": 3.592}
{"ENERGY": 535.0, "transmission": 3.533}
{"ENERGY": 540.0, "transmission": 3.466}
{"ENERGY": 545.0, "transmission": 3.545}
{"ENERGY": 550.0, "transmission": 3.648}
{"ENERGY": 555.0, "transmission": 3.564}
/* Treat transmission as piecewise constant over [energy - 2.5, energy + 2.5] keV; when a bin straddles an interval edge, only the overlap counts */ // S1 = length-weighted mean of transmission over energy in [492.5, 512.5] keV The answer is 3.52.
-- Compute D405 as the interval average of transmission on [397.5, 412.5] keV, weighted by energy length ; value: 3.32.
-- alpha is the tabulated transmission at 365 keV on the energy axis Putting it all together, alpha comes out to 3.816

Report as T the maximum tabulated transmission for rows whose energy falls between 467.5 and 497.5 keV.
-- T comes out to 3.627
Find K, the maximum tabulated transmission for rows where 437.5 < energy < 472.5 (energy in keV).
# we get 3.598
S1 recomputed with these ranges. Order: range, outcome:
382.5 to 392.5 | 3.93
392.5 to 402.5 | 3.4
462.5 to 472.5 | 3.56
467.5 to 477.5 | 3.61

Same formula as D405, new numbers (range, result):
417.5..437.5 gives 3.46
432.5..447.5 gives 3.34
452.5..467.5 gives 3.51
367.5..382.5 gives 4.31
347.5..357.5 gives 3.43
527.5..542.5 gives 3.53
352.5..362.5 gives 3.51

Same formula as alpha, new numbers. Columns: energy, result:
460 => 3.503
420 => 3.45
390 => 3.757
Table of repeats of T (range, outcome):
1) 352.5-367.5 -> 3.816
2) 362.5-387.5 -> 4.488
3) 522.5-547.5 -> 3.691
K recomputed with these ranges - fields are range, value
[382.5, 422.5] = 4.103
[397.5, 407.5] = 3.35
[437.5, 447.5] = 3.314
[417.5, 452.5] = 3.516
